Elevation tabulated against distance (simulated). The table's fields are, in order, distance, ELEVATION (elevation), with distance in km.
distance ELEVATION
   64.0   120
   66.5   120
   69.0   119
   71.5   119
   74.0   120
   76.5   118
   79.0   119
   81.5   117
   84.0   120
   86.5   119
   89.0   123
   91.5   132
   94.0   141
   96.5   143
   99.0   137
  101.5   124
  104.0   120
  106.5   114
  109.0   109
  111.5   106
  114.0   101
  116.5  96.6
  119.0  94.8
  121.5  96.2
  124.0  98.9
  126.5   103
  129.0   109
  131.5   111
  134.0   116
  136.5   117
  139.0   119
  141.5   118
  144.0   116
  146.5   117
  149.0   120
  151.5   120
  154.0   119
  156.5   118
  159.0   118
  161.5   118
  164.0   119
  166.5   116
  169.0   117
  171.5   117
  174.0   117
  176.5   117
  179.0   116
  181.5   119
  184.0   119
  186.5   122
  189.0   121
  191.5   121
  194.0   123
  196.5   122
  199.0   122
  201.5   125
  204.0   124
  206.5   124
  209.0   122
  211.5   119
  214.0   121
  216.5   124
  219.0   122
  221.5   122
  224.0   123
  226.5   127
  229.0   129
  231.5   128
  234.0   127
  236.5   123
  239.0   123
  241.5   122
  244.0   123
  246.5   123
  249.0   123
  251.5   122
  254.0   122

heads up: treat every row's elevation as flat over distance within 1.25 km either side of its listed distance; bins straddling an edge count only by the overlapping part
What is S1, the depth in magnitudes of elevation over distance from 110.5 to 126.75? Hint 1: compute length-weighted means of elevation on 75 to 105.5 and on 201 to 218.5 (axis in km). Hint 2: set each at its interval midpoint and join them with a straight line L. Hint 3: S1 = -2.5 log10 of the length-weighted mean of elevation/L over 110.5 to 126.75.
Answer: 0.25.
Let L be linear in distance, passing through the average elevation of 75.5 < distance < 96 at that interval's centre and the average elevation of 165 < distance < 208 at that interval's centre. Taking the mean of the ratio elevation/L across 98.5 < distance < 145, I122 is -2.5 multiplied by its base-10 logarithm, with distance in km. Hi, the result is 0.12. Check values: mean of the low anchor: 124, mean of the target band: 110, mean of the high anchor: 120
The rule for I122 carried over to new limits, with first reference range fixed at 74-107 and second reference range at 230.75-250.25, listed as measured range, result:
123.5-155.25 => 0.09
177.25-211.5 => 0.03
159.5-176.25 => 0.06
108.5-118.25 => 0.22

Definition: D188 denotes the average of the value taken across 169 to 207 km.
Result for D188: 120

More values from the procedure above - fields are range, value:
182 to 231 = 123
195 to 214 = 122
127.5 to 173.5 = 117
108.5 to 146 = 108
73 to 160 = 116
